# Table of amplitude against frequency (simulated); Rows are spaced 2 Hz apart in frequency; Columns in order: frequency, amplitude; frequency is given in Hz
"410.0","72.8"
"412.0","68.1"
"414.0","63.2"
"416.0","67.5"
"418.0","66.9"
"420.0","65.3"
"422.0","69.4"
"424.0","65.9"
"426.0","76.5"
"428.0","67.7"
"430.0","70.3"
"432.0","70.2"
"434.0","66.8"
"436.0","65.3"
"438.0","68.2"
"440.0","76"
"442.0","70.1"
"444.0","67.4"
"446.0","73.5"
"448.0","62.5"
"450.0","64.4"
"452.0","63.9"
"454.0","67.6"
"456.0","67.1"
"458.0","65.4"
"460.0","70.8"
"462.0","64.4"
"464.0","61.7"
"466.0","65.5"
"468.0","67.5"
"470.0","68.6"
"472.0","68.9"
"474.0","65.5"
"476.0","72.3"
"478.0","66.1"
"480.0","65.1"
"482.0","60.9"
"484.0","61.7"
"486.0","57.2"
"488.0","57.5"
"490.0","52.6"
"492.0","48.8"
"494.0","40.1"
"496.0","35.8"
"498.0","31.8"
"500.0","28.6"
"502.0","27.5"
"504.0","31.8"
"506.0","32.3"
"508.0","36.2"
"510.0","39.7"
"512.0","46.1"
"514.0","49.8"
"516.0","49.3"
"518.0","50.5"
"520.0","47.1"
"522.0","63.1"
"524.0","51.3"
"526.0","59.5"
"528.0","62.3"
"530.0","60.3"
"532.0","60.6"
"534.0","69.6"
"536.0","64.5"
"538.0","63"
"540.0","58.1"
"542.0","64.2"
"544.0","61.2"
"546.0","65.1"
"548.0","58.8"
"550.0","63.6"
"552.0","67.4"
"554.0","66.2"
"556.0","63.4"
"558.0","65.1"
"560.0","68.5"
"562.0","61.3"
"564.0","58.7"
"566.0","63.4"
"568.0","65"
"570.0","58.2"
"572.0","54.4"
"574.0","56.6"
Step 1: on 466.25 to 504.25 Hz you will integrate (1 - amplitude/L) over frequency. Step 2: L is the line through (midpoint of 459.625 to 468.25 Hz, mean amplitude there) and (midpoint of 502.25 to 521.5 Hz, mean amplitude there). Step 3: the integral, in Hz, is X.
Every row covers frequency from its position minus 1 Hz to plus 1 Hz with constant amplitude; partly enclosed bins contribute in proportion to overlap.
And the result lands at 1.7 Hz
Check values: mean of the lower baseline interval 65.5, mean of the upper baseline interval 42.5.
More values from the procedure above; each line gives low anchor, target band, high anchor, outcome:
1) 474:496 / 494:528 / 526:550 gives 9.7 Hz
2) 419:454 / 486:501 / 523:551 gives 5.0 Hz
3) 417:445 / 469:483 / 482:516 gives -4.0 Hz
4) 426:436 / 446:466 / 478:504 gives -1.9 Hz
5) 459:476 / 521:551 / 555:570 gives 1.2 Hz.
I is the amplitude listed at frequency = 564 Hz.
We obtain 58.7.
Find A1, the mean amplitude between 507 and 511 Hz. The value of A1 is 38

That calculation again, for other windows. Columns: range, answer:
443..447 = 70.5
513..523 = 52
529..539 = 63.6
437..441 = 72.1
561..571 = 61.3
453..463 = 67.1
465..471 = 67.2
